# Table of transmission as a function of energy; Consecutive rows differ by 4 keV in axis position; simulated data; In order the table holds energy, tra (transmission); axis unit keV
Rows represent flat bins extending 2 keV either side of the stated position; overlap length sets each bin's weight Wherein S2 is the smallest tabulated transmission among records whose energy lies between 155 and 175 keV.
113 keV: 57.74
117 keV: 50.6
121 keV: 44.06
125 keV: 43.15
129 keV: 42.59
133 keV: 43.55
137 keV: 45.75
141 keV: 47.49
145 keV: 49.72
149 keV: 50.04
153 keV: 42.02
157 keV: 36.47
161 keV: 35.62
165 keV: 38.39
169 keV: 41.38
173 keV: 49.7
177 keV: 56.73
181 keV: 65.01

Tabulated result 35.62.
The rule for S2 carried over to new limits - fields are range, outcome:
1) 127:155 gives 42.02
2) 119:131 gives 42.59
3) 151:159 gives 36.47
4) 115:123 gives 44.06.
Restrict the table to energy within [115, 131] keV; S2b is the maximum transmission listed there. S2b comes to 50.6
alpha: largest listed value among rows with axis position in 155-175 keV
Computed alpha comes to 49.7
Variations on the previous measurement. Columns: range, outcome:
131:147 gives 49.72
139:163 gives 50.04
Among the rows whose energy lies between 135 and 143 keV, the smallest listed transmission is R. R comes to 45.75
